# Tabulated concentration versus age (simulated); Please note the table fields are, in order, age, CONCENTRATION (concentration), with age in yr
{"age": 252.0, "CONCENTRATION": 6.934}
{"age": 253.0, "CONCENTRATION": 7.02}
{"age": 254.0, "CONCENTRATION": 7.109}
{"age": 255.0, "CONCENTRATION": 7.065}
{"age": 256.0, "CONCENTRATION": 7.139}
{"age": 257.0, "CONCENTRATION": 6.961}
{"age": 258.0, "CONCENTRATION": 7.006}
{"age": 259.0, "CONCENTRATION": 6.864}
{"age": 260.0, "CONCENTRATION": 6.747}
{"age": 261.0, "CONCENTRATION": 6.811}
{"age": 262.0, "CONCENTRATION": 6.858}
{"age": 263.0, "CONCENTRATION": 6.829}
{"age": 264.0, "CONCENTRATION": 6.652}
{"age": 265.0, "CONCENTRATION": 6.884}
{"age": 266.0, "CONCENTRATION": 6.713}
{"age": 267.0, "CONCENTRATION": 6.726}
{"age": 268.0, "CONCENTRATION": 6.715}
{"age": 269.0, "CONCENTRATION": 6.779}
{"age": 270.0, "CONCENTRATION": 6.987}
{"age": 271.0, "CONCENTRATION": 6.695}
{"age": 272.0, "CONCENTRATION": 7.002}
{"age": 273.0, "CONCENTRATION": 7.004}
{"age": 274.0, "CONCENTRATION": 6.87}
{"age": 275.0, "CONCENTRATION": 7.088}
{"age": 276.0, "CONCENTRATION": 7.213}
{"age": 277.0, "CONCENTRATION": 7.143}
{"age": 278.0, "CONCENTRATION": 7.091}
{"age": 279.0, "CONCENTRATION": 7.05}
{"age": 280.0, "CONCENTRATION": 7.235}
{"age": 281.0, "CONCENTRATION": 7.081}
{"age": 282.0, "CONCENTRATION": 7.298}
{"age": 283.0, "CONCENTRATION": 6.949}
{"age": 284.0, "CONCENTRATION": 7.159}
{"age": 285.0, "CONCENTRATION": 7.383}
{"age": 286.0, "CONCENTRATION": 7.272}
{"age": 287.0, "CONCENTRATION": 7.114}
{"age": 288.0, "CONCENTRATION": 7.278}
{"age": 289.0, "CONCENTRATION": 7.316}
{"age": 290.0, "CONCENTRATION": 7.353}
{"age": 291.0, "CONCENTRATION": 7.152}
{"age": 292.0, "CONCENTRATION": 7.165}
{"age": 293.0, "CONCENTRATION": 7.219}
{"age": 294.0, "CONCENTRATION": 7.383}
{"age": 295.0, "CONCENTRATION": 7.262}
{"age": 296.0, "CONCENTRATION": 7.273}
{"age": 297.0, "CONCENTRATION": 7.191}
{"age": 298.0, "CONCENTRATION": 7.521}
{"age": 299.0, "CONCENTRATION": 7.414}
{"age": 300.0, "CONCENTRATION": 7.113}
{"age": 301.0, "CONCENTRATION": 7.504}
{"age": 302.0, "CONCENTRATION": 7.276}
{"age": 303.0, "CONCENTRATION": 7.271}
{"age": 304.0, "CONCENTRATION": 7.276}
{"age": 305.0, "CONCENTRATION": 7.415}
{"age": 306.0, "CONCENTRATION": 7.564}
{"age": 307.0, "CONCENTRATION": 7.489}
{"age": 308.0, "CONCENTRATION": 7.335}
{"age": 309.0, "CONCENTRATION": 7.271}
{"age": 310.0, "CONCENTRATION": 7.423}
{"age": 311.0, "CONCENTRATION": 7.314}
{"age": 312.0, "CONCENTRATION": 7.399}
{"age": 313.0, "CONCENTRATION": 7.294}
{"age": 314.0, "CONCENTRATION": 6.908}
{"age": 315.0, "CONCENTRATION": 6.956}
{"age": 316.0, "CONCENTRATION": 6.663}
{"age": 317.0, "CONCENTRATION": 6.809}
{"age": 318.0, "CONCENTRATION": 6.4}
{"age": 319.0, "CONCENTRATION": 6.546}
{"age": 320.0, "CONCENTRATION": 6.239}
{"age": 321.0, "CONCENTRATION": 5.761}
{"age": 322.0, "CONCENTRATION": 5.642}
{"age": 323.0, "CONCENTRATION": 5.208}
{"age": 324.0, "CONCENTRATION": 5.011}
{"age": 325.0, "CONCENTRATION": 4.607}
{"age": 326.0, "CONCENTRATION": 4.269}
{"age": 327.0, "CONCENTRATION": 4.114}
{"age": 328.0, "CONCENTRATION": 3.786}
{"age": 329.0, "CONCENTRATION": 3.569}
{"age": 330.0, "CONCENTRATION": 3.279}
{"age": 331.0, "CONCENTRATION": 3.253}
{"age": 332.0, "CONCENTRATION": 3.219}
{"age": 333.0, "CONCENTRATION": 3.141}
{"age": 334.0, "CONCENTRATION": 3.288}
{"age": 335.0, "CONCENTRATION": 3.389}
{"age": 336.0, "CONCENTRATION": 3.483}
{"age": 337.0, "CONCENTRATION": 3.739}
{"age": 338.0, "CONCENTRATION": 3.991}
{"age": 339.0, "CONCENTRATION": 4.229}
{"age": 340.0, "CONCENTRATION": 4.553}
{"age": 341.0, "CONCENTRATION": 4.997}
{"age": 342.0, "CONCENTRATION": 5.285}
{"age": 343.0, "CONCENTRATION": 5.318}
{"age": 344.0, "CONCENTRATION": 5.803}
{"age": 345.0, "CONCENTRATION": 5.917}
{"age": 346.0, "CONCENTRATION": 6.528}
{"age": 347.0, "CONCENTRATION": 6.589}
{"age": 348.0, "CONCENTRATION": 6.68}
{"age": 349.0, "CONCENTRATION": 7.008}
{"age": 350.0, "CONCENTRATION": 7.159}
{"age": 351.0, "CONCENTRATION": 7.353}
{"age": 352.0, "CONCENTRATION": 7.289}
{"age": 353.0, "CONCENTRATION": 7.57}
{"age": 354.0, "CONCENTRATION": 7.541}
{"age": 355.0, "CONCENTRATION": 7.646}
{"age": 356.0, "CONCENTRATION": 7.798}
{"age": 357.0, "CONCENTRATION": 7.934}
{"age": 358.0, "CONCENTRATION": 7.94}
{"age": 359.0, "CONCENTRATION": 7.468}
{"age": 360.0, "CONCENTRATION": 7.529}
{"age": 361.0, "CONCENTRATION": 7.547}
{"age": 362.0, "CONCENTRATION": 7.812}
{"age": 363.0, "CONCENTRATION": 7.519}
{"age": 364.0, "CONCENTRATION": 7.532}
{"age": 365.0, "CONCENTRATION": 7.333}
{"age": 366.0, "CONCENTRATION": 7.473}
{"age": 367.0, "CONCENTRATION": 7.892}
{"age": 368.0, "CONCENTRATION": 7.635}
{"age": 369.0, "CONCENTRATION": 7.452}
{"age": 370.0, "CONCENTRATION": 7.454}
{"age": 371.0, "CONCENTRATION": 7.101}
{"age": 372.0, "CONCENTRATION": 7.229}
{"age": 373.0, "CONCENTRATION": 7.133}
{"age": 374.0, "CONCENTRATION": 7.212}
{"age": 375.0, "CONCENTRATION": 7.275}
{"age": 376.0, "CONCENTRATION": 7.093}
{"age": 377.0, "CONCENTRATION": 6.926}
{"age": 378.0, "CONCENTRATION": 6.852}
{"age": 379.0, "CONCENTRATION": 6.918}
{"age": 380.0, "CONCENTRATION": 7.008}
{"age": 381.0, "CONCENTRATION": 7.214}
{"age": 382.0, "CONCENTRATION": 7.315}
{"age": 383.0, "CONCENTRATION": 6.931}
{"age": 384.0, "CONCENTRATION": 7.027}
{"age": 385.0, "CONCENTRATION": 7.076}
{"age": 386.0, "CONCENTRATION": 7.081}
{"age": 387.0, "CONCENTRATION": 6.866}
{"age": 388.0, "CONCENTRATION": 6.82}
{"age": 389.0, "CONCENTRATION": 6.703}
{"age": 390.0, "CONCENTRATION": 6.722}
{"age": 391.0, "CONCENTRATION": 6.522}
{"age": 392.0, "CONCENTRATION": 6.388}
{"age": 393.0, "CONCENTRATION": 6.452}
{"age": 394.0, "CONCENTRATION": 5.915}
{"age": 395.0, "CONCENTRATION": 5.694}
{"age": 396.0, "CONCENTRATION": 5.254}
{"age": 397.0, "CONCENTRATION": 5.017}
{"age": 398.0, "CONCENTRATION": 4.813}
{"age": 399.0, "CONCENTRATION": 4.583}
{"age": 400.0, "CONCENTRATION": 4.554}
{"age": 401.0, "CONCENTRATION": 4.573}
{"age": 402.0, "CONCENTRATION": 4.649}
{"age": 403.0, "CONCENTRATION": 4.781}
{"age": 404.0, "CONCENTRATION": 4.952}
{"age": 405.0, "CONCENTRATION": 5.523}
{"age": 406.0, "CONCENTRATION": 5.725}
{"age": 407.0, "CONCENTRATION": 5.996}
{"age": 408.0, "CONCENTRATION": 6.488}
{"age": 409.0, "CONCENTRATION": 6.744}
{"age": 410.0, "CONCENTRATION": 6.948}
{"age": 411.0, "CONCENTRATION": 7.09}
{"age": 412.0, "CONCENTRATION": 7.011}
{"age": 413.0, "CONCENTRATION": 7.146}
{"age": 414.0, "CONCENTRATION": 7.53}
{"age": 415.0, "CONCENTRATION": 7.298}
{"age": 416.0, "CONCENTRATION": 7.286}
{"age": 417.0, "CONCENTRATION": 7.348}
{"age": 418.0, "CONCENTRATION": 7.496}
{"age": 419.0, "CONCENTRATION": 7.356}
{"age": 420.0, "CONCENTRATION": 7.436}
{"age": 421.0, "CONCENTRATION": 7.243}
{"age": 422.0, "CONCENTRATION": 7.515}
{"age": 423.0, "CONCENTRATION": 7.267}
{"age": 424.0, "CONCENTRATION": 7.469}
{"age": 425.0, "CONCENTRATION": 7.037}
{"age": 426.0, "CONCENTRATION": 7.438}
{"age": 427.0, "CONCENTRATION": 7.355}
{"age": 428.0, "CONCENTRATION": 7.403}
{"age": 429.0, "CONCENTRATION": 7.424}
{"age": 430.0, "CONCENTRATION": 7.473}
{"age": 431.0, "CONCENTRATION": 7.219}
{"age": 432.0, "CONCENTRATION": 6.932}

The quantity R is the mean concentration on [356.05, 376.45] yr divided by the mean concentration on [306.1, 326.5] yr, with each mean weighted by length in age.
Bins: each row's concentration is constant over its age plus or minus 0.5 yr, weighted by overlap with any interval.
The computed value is 1.16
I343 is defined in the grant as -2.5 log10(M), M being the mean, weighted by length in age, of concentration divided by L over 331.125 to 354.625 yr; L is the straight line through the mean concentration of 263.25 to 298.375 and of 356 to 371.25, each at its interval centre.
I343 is 0.36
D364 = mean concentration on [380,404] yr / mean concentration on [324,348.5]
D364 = 1.35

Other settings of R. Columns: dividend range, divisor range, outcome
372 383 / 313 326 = 1.17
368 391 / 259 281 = 1.02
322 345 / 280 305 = 0.58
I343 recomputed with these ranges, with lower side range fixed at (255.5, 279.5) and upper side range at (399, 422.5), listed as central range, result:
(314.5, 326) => 0.14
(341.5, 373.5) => -0.09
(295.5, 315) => -0.08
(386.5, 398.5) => 0.07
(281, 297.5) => -0.06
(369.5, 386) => -0.09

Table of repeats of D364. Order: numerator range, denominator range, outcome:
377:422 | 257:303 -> 0.91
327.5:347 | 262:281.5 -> 0.62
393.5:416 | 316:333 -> 1.21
